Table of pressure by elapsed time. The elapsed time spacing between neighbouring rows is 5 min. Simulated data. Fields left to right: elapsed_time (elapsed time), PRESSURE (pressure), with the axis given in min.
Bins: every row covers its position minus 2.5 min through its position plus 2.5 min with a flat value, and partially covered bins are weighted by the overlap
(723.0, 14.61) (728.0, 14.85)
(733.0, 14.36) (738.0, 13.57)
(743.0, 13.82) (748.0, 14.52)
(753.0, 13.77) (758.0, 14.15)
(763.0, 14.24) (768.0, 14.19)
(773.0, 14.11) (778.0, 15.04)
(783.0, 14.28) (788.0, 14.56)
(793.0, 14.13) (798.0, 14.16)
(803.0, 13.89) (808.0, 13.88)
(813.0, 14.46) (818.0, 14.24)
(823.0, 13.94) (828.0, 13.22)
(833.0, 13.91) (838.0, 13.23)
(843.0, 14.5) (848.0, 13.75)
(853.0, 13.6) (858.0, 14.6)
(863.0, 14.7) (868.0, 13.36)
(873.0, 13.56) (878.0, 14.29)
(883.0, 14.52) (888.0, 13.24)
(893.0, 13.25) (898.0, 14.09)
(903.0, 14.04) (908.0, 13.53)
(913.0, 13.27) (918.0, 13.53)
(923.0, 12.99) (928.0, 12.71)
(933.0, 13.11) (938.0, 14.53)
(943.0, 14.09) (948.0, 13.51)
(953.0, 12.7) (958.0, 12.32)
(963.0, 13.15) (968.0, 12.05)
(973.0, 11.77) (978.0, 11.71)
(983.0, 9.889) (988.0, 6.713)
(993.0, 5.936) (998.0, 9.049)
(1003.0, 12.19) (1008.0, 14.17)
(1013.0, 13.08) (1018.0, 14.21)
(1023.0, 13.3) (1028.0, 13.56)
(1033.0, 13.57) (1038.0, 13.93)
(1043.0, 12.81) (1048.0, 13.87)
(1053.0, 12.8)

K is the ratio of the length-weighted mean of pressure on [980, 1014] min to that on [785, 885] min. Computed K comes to 0.72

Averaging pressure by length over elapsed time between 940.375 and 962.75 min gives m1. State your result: 13.2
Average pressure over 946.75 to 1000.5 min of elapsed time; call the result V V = 10.7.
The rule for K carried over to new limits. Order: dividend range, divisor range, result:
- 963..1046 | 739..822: 0.83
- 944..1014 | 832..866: 0.81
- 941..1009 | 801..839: 0.81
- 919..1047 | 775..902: 0.88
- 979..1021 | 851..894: 0.77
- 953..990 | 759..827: 0.79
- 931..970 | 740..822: 0.93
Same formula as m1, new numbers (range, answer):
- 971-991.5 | 9.78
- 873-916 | 13.8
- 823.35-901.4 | 13.9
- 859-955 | 13.7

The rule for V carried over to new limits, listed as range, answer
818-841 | 13.7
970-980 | 11.8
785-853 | 14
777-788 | 14.6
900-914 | 13.7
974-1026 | 11.1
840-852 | 14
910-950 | 13.5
